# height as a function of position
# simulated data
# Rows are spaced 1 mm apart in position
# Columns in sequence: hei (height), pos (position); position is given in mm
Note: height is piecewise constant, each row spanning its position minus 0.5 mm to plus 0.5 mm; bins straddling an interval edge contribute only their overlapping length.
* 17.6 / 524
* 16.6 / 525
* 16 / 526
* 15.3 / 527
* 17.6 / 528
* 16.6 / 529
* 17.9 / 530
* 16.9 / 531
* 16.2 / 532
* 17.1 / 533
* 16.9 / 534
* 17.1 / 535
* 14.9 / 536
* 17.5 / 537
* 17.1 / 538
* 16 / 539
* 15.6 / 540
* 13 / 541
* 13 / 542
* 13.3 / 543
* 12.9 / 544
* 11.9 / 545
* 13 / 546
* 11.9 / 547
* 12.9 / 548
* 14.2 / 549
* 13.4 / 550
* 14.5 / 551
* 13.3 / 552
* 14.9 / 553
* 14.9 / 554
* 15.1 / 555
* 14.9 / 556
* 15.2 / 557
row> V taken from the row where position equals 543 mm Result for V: 13.3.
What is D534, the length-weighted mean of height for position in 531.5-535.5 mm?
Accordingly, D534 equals 16.8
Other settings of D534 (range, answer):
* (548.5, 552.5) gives 13.8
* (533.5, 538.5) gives 16.7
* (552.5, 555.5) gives 15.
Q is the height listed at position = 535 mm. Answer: 17.1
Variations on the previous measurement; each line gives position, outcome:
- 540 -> 15.6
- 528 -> 17.6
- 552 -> 13.3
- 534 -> 16.9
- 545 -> 11.9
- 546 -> 13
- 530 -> 17.9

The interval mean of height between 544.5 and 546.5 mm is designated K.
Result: 12.4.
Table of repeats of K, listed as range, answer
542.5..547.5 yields 12.6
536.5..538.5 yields 17.3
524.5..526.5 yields 16.3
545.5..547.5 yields 12.4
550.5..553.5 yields 14.2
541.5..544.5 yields 13.1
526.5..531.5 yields 16.9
